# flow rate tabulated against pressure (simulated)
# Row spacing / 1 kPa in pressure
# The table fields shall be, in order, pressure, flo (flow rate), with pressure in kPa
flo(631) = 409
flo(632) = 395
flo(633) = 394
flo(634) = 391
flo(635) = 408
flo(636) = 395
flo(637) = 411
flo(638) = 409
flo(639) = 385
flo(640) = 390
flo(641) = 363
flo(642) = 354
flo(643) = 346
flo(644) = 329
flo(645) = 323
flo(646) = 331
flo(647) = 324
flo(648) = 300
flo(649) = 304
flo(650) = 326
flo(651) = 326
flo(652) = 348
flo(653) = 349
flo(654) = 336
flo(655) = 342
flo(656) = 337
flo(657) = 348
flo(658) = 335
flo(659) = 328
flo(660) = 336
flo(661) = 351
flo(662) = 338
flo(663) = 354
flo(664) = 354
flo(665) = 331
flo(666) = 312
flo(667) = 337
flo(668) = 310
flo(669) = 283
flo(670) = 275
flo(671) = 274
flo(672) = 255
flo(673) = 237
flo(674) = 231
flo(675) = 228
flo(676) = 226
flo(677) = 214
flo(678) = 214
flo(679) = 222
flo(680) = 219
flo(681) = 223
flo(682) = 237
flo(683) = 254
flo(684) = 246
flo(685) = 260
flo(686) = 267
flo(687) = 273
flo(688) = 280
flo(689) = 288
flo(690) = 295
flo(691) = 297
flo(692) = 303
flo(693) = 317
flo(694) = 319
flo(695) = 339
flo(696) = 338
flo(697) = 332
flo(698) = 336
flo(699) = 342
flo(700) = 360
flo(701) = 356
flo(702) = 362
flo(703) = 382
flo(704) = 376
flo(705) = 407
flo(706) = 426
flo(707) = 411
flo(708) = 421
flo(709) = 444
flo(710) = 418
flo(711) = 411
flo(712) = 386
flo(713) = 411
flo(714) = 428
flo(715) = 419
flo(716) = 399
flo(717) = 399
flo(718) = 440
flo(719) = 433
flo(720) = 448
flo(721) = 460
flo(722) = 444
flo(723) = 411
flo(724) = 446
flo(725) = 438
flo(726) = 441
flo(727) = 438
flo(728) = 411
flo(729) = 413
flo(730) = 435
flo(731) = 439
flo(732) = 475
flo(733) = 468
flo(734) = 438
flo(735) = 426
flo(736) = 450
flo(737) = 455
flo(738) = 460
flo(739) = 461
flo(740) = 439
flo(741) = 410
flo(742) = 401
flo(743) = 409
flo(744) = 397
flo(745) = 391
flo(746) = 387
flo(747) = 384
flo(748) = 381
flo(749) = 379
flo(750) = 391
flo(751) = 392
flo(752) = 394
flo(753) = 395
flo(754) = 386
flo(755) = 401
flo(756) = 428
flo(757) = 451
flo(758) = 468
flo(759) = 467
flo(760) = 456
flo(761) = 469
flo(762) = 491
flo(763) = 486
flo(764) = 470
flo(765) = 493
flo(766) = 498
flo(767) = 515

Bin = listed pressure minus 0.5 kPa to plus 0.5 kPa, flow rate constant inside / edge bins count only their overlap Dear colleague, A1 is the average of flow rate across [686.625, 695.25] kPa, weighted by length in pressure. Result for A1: 301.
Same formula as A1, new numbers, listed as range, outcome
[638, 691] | 302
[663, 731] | 343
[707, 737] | 431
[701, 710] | 402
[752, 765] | 447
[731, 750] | 422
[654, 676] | 308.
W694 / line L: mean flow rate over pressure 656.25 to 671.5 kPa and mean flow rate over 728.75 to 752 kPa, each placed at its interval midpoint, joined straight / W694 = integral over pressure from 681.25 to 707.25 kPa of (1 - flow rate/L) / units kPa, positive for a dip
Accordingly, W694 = 3.0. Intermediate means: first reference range 325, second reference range 420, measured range 321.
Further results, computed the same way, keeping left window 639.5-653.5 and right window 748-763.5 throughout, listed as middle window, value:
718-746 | -1.7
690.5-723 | 0.1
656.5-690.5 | 7.4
